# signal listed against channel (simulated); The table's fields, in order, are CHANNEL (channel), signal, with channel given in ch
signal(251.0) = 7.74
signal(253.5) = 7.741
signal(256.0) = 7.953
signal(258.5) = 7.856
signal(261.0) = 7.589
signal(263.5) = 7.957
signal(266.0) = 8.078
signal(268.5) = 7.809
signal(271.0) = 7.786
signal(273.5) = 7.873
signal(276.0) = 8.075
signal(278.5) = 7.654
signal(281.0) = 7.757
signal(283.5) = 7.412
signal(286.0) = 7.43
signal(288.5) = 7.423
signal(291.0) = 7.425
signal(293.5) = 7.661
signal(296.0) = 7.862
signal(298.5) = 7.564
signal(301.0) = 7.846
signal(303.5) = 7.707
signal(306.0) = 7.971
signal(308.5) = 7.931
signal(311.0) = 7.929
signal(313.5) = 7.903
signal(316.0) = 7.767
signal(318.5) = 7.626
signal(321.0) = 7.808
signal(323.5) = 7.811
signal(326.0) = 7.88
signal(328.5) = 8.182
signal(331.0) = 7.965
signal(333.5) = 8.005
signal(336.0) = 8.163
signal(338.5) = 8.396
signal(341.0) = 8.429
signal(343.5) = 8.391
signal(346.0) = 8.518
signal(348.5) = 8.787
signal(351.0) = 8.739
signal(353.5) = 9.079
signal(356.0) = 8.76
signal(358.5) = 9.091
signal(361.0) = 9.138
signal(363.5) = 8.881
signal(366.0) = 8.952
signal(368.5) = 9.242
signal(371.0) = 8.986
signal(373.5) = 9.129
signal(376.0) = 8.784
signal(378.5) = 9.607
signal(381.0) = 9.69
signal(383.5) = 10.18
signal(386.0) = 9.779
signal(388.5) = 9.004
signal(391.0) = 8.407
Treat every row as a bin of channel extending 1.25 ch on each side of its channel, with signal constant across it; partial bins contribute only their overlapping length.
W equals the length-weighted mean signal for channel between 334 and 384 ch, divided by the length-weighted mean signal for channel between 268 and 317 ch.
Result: 1.2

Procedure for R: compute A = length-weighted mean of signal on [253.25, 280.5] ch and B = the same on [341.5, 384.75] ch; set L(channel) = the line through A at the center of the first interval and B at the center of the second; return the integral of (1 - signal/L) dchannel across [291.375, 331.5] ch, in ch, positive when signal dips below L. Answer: 2.76 ch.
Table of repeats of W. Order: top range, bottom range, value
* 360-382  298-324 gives 1.17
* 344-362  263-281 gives 1.12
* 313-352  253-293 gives 1.05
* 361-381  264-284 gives 1.17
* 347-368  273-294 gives 1.17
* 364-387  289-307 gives 1.21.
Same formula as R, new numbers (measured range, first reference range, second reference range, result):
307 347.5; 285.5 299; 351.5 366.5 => 1.2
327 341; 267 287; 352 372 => 0.7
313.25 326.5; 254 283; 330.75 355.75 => 0.8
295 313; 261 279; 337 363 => 0.9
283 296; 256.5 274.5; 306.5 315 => 0.6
